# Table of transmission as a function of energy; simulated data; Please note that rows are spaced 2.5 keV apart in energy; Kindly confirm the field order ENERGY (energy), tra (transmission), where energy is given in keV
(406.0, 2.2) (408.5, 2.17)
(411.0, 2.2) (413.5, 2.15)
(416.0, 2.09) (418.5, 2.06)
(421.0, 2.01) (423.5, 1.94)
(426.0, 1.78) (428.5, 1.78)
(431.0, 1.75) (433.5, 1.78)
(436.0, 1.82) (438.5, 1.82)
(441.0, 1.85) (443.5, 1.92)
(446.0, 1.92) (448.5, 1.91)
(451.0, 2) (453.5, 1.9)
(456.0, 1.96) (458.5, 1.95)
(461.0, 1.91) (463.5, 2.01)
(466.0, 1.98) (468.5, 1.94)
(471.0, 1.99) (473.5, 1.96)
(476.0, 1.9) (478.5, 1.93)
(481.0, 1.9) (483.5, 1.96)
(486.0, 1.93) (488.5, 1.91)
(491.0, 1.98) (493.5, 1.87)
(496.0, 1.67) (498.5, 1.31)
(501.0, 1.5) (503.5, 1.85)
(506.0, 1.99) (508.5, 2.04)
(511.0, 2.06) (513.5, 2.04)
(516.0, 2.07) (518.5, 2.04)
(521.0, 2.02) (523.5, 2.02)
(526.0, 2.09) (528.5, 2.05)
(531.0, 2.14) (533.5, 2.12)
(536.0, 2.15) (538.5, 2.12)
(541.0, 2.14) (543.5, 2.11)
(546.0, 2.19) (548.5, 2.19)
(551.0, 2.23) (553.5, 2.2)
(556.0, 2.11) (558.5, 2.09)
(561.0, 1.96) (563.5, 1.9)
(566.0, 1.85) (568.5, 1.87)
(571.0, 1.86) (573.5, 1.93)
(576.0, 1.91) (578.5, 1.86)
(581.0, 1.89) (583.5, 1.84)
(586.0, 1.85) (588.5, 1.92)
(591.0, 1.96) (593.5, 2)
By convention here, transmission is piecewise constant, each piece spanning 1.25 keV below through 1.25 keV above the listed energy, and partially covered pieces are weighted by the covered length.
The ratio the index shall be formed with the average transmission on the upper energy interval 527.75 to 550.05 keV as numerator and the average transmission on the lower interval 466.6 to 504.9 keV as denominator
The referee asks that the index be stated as 1.2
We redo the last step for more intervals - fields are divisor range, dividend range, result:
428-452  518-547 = 1.13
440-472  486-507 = 0.91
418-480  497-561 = 1.06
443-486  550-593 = 1.01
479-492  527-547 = 1.10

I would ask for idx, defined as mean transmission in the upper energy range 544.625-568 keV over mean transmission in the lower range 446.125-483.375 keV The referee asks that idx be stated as 1.1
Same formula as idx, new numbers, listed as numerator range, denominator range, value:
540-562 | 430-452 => 1.15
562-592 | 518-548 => 0.90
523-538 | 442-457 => 1.09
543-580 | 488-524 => 1.07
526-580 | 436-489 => 1.06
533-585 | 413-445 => 1.07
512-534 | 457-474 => 1.05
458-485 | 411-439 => 1.01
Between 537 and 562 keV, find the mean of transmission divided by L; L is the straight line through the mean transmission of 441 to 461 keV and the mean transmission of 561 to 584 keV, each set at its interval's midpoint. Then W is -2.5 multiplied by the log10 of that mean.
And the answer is -0.131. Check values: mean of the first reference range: 1.93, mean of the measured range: 2.14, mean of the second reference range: 1.88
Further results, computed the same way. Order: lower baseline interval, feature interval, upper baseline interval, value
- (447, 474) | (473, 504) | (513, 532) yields 0.10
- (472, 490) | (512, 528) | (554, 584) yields -0.06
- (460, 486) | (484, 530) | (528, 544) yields 0.07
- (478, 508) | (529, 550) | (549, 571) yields -0.10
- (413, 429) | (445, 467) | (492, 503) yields -0.08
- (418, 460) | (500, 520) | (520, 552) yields 0.06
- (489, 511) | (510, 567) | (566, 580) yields -0.13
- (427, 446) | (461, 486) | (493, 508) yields -0.11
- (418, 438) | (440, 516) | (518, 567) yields 0.03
